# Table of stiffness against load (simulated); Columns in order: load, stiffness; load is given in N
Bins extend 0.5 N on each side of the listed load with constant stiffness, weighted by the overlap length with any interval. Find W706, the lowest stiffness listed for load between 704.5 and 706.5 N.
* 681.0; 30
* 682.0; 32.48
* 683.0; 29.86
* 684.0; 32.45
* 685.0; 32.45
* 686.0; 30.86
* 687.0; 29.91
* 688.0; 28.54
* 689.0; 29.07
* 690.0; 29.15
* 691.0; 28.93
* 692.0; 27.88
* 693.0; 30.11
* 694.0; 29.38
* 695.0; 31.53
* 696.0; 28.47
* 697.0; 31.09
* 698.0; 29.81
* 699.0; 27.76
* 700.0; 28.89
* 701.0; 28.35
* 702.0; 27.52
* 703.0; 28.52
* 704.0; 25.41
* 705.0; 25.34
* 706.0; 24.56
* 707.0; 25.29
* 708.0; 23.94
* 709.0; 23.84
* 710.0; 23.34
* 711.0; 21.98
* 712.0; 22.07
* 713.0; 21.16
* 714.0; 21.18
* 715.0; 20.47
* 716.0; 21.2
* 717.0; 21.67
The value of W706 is 24.56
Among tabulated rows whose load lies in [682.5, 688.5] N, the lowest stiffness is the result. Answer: 28.54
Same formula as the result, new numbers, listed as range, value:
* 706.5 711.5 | 21.98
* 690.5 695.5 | 27.88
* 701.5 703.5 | 27.52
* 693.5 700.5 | 27.76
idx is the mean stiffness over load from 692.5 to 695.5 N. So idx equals 30.3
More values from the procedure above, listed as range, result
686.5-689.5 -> 29.2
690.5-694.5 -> 29.1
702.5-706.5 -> 26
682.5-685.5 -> 31.6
